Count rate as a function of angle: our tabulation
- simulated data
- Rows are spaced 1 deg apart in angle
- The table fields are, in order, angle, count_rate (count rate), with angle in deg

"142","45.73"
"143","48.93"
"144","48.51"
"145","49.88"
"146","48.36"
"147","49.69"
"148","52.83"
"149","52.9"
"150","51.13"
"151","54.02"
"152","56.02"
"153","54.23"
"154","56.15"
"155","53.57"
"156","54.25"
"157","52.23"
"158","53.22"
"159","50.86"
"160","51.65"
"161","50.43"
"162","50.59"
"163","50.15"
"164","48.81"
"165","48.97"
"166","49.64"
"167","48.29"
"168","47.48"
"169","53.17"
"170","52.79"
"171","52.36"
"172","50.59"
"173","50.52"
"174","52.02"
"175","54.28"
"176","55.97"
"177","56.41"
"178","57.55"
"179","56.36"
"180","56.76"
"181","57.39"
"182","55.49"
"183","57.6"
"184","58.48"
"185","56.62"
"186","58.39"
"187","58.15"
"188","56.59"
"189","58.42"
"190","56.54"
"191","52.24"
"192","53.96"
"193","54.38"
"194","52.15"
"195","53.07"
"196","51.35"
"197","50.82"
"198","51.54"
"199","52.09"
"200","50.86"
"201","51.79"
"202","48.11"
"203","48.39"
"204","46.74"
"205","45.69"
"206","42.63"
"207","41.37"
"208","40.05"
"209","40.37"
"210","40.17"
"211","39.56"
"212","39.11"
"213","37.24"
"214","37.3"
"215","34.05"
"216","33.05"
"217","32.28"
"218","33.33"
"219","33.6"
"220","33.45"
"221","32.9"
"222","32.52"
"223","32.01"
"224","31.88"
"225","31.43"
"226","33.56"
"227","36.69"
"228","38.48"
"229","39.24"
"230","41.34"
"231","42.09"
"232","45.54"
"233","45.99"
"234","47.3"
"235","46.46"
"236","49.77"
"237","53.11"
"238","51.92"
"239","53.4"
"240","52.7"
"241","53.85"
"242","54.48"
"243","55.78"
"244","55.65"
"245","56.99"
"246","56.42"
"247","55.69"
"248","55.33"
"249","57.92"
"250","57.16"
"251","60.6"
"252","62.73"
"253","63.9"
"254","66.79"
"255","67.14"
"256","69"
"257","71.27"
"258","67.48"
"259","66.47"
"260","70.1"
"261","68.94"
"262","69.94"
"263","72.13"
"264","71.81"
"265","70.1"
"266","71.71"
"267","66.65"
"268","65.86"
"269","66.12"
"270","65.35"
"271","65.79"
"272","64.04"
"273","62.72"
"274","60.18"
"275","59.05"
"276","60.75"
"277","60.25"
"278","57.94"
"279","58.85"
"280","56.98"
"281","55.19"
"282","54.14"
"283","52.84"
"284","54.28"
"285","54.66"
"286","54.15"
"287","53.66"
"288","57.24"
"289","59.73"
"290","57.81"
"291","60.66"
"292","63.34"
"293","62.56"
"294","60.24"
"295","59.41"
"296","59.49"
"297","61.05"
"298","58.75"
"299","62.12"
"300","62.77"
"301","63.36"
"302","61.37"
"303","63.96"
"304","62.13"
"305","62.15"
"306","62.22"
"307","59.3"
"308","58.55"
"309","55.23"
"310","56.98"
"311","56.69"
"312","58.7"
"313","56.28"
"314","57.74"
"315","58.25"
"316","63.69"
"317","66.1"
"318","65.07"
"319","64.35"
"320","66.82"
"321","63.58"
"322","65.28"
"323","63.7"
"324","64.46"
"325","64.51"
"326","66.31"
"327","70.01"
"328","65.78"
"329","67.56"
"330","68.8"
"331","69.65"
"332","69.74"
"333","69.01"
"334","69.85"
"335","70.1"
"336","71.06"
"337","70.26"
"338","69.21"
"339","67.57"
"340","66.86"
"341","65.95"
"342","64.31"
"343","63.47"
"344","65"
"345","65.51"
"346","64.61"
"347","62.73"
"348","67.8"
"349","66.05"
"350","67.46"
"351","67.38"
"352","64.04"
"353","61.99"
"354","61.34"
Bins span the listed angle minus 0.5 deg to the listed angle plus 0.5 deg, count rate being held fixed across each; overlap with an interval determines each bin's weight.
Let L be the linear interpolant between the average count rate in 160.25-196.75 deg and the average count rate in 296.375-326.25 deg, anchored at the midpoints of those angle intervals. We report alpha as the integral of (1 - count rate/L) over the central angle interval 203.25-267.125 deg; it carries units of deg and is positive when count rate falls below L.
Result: 8.2 deg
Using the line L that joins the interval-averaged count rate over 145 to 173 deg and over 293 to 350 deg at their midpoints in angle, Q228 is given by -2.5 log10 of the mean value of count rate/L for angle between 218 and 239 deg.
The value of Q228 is 0.380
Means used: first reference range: 51.6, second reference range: 64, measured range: 40.1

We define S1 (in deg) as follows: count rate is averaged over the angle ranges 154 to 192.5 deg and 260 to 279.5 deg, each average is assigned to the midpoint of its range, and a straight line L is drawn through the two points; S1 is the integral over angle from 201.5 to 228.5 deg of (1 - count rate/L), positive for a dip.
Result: 9.7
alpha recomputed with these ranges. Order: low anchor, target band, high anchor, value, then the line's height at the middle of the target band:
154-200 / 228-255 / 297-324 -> 2.0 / 57.3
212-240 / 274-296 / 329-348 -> -1.5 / 54.2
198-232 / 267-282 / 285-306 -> -1.8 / 54.8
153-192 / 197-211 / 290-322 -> 2.4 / 55.5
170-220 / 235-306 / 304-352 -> -3.6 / 57.9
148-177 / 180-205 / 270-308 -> 0.1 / 53.9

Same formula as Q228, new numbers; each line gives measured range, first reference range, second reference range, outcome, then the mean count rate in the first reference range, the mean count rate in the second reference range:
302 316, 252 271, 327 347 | 0.14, 68.2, 67.5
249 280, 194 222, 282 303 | -0.22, 42.3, 59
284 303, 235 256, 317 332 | 0.06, 57.1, 66.3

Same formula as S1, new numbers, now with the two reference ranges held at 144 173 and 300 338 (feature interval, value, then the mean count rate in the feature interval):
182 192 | -0.57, 56.8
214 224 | 4.10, 33.2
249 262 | -1.47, 65.8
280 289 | 0.94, 54.9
